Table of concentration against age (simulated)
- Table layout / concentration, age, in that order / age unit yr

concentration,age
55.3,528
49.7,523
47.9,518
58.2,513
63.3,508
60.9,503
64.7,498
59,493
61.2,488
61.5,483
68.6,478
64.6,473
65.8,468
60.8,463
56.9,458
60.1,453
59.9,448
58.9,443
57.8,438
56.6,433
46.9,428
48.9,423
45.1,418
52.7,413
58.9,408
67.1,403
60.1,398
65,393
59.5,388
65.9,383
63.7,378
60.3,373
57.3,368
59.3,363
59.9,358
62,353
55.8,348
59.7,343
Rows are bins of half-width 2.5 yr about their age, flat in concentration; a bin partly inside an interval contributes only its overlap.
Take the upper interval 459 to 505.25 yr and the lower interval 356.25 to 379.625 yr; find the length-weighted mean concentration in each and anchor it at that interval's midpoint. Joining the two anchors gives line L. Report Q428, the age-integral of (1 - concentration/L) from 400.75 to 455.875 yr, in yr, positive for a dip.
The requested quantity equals 5.2 yr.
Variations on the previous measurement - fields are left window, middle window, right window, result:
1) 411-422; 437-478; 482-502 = -4.0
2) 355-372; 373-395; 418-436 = -2.7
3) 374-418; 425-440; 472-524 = 1.7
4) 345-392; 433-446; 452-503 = 0.8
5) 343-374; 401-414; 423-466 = -0.5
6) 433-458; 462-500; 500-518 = -2.9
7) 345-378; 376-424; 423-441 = -2.4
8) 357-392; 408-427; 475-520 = 3.4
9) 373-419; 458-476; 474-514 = -0.3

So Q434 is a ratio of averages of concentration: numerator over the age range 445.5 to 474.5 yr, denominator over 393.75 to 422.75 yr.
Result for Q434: 1.08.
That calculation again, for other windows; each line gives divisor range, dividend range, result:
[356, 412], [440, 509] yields 1.01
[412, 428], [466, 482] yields 1.37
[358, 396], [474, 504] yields 1.02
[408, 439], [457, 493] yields 1.22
